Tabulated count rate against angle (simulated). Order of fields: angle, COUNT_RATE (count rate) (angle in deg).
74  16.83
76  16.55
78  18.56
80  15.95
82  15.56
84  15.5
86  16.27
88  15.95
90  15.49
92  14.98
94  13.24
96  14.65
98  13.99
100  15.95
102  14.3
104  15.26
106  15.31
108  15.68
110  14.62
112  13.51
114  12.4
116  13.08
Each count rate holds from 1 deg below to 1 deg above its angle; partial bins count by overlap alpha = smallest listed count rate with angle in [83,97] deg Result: 13.24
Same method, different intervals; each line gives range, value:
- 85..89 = 15.95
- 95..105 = 13.99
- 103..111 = 14.62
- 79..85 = 15.5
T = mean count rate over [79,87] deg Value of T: 15.8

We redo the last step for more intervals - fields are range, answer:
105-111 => 15.2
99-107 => 15.2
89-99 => 14.5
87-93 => 15.5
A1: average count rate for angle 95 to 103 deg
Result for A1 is 14.7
